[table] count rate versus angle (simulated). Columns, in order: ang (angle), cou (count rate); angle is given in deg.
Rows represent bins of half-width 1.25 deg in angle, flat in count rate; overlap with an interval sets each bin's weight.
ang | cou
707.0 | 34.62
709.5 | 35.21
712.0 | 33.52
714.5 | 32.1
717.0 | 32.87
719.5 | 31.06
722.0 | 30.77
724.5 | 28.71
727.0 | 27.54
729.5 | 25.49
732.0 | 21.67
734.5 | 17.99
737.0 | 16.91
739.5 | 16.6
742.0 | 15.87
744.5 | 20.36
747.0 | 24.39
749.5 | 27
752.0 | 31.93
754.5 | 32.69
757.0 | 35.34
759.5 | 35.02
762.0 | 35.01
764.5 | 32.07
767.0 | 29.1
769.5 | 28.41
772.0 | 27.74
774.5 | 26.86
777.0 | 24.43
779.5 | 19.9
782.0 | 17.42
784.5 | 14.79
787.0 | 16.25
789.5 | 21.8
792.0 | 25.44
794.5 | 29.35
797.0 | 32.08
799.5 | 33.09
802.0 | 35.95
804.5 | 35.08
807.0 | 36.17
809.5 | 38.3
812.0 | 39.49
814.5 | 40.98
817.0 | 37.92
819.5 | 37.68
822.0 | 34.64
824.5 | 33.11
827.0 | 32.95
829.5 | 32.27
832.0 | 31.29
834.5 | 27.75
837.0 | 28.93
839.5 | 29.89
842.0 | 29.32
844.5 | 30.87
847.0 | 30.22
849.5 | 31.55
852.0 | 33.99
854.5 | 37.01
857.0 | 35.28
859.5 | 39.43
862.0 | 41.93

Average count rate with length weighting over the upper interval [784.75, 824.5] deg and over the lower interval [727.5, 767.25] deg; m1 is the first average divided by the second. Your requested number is 1.25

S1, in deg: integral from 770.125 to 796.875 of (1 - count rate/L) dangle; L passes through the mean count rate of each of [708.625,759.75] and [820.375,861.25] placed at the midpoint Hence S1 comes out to 6.0 deg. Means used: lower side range 27.1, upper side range 32.6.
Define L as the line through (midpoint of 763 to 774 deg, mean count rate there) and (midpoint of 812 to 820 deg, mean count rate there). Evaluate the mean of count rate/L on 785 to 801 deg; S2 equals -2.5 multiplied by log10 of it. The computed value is 0.311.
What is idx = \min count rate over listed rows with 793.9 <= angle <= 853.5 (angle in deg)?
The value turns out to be 27.75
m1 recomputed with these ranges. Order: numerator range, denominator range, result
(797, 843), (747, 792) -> 1.28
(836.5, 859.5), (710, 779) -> 1.18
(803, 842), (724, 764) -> 1.33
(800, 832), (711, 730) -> 1.18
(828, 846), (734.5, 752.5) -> 1.42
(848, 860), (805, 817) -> 0.91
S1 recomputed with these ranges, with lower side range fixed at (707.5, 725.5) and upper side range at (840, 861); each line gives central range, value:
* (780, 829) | 3.0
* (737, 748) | 4.6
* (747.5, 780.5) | 3.0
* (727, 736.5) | 3.0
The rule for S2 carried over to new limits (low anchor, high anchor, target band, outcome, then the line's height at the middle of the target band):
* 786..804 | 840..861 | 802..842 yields -0.12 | 30.7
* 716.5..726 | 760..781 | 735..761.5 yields 0.14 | 29.2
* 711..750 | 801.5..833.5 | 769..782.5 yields 0.25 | 30.6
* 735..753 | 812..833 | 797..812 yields -0.11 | 32.2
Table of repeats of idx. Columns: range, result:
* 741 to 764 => 15.87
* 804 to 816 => 35.08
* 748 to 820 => 14.79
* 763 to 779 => 24.43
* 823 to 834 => 31.29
